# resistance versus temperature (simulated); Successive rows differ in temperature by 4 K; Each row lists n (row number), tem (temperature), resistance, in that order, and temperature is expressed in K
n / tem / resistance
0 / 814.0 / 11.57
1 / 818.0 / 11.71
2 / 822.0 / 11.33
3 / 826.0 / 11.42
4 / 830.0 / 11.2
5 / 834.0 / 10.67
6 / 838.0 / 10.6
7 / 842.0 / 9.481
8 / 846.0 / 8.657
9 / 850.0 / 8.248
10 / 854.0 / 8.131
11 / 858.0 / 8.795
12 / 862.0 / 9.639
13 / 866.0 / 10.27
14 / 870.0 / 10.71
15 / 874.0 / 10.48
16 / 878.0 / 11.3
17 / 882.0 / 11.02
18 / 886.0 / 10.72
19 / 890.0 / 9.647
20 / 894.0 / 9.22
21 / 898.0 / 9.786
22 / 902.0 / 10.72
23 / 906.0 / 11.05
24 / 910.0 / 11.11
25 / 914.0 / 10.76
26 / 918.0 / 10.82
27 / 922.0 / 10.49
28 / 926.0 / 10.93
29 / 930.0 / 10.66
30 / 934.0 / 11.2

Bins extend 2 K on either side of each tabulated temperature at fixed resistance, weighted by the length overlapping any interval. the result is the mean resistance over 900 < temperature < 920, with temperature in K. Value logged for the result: 10.9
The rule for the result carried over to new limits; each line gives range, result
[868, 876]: 10.6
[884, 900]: 9.84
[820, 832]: 11.3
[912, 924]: 10.7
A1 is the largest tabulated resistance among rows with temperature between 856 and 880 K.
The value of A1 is 11.3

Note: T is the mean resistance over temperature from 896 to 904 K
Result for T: 10.3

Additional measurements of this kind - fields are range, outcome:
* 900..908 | 10.9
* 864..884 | 10.8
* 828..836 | 10.9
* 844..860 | 8.46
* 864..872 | 10.5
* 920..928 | 10.7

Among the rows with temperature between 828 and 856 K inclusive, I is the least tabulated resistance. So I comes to 8.131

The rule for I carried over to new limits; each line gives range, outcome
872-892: 9.647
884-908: 9.22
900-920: 10.72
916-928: 10.49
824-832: 11.2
